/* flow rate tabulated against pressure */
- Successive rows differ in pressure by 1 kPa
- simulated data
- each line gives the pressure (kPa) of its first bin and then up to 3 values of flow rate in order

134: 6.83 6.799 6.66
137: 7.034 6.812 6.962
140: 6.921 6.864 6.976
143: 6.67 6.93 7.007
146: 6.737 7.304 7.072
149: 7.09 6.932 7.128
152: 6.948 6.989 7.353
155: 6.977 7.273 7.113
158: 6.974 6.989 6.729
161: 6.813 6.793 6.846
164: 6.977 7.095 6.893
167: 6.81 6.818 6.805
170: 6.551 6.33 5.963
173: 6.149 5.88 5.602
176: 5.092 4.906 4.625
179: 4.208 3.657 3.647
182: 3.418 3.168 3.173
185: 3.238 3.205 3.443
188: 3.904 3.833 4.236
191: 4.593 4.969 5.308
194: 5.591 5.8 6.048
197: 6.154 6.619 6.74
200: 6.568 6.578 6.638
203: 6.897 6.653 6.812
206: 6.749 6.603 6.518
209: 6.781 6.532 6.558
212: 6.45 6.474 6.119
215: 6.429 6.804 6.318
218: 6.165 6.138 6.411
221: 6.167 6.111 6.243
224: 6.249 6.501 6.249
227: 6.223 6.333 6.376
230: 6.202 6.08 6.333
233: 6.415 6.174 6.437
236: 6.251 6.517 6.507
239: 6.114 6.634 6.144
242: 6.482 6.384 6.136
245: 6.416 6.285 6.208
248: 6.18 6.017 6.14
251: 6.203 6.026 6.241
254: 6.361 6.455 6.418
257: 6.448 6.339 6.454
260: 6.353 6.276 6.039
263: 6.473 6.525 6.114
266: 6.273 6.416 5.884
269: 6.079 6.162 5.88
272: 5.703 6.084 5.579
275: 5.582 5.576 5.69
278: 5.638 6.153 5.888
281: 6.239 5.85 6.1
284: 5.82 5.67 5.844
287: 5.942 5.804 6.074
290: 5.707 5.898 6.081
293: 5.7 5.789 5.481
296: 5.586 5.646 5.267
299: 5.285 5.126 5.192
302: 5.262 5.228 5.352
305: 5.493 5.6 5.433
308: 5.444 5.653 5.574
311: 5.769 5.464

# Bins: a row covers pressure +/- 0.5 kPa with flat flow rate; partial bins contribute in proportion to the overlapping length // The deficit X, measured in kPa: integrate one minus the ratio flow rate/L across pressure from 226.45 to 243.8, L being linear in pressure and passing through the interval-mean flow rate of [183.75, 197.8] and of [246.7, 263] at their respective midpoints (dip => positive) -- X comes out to -1.7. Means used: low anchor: 4.6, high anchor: 6.27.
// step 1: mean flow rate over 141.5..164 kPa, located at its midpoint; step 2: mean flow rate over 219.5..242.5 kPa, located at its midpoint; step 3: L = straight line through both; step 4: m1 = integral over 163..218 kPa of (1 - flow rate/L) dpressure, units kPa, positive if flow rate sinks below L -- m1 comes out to 8.0 kPa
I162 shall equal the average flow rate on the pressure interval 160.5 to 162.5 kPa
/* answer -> 6.8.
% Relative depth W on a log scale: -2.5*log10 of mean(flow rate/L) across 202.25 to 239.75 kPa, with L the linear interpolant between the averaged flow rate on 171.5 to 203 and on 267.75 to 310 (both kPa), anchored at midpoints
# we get -0.23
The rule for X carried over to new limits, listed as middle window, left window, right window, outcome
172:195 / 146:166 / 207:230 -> 7.9 kPa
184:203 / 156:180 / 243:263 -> 3.3 kPa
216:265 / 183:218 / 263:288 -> -3.8 kPa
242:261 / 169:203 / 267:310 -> -2.8 kPa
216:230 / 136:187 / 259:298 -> -0.6 kPa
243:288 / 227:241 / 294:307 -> -1.6 kPa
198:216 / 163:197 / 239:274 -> -3.5 kPa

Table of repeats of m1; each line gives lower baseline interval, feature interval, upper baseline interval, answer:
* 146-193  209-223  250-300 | -1.24 kPa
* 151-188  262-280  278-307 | -0.94 kPa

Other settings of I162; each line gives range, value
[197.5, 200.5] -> 6.64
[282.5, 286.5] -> 5.86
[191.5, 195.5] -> 5.42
